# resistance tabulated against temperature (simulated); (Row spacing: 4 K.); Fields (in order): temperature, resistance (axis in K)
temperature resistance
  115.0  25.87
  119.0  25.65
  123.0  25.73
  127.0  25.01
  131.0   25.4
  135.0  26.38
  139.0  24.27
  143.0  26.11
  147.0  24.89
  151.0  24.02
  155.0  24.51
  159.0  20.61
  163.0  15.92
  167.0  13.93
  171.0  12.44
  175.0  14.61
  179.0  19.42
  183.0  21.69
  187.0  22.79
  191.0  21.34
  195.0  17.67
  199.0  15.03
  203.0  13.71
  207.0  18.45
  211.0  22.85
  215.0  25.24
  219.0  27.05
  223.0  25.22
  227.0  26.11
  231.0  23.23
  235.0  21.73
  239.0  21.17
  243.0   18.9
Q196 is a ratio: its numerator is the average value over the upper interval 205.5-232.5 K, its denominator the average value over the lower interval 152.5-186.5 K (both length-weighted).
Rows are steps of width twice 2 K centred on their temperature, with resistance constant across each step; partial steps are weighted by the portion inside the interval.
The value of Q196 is 1.3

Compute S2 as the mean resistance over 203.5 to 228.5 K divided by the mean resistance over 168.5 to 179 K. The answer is 1.60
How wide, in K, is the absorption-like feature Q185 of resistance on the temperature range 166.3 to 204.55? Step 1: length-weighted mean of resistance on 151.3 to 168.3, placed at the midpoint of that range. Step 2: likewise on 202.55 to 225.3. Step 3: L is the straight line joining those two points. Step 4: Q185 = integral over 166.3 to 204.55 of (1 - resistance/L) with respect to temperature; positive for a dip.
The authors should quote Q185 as 6.5 K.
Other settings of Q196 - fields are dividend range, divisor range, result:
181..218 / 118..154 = 0.79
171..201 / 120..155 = 0.73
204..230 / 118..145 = 0.93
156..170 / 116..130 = 0.67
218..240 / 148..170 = 1.22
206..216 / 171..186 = 1.23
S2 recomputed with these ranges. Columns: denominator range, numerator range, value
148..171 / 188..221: 1.04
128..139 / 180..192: 0.85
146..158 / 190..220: 0.83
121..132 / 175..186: 0.78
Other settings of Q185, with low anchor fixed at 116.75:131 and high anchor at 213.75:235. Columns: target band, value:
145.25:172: 6.0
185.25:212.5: 7.0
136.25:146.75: 0.1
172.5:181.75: 3.0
